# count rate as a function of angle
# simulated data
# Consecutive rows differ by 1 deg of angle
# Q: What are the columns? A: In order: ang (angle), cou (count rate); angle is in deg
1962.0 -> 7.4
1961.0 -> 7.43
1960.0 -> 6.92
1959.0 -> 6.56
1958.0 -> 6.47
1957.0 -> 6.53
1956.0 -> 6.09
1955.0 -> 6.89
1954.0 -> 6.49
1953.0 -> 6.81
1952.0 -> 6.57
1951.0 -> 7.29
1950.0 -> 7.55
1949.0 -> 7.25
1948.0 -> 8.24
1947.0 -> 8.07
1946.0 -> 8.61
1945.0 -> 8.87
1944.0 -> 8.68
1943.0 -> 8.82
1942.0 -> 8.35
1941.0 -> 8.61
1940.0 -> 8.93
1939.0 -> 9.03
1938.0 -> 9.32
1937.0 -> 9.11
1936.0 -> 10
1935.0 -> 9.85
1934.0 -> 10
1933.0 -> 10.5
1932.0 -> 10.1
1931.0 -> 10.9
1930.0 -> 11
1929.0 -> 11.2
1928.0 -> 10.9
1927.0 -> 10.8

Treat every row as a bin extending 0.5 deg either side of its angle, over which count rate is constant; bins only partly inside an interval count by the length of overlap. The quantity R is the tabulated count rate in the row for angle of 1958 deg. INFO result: 6.47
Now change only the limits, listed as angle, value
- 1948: 8.24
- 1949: 7.25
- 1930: 11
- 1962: 7.4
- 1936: 10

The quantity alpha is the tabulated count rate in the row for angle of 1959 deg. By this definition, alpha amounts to 6.56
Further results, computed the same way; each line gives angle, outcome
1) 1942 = 8.35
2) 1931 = 10.9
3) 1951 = 7.29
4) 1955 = 6.89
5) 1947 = 8.07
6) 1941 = 8.61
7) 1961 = 7.43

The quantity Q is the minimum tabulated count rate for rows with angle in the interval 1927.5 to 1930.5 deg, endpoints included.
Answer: 10.9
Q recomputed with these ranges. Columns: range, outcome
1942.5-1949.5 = 7.25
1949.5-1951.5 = 7.29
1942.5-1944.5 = 8.68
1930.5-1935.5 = 9.85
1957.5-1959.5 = 6.47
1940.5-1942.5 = 8.35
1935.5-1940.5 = 8.93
